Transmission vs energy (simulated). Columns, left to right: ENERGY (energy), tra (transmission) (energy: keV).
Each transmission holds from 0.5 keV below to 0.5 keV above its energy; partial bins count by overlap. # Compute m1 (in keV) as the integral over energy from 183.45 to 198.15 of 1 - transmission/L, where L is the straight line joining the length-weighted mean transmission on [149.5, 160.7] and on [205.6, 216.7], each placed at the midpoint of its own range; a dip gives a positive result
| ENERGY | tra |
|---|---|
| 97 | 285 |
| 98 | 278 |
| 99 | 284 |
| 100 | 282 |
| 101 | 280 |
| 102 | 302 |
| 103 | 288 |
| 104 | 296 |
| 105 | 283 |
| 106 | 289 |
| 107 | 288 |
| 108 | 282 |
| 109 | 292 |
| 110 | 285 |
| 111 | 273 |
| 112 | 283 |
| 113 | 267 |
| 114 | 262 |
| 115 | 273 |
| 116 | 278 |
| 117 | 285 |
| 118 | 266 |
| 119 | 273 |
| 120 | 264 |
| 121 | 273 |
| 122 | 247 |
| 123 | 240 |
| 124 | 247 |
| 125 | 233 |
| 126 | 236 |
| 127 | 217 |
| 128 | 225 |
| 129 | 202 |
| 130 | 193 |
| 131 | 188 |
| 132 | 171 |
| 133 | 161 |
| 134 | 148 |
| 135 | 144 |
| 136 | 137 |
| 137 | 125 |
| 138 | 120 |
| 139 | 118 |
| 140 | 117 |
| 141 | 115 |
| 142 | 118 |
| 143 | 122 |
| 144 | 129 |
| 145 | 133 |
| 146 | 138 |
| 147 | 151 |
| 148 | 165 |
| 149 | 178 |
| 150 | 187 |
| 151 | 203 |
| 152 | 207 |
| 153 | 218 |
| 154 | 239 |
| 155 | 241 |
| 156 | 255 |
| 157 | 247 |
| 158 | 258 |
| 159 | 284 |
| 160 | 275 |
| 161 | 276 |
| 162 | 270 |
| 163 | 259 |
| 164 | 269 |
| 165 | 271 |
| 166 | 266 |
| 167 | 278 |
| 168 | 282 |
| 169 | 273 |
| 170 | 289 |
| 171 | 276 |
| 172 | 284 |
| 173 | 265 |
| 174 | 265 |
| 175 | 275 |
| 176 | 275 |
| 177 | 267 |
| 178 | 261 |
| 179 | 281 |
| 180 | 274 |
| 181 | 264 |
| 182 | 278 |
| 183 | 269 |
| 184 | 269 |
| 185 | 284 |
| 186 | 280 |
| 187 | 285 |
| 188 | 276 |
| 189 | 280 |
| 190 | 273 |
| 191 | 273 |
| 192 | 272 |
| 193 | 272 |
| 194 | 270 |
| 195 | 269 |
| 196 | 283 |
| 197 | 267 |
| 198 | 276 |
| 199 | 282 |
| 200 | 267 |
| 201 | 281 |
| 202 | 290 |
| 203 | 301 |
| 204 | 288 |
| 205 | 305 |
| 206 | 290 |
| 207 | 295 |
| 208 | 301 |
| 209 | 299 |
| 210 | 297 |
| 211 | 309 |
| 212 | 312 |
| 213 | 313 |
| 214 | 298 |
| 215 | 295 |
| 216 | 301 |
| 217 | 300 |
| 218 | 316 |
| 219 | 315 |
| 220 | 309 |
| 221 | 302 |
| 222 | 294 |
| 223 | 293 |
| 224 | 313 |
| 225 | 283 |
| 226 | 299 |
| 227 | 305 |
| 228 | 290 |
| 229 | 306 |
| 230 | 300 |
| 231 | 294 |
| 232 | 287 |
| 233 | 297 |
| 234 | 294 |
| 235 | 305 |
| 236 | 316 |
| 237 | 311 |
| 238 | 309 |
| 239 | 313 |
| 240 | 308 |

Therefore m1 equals 0.2 keV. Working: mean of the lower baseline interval 238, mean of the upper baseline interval 301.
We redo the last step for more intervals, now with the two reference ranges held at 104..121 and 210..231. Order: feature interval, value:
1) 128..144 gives 7.7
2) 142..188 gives 7.4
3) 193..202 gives 0.7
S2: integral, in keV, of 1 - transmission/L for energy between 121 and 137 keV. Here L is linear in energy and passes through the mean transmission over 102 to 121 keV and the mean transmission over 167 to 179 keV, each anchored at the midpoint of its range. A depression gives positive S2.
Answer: 4.5 keV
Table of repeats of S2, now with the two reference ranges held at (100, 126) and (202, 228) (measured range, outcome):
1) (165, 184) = 1.09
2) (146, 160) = 3.31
